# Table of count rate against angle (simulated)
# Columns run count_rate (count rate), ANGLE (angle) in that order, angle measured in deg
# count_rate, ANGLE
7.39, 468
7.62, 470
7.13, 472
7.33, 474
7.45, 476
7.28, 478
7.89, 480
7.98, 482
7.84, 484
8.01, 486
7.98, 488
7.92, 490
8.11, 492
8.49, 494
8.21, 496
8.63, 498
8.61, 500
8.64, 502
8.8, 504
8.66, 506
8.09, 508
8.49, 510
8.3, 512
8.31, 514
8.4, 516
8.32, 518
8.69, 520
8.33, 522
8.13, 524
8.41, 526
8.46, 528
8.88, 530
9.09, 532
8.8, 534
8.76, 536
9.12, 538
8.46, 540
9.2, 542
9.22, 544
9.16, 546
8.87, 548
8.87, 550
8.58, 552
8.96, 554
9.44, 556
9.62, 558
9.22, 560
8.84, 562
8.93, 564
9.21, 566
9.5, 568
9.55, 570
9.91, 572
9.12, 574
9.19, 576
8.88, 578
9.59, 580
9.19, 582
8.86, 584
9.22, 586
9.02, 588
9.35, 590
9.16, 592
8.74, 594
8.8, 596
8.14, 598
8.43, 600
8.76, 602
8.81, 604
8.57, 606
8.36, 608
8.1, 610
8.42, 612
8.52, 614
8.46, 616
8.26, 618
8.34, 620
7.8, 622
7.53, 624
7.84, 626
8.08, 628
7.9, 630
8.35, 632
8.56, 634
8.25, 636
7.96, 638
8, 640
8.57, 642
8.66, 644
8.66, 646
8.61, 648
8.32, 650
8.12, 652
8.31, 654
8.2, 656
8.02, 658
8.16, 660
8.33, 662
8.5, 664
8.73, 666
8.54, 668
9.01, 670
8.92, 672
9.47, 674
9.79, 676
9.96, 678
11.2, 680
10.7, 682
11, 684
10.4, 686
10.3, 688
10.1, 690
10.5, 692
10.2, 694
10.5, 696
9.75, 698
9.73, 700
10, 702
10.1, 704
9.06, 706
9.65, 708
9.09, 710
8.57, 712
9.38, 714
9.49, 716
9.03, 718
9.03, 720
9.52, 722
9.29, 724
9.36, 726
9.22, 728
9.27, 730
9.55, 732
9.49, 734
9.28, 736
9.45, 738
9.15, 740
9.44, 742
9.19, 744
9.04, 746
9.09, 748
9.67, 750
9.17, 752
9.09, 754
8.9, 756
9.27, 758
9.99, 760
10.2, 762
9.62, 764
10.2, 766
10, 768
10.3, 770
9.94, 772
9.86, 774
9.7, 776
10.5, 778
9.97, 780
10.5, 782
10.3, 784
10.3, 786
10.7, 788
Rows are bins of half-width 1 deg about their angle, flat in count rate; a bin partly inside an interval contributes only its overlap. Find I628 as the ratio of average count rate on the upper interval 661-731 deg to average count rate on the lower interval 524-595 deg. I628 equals 1.06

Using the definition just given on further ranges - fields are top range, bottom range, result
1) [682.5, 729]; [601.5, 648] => 1.17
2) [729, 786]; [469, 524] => 1.19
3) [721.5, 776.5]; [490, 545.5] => 1.11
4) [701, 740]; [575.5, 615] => 1.06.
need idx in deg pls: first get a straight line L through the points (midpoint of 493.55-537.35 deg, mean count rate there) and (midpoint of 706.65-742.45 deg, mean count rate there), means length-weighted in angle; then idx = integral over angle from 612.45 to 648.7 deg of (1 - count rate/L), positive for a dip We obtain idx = 2.9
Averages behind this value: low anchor 8.53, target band 8.24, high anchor 9.29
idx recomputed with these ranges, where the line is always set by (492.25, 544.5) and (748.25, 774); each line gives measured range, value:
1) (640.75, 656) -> 1.2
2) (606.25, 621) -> 1.1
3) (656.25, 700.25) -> -1.4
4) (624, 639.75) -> 1.7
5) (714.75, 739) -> 0.5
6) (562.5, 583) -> -1.1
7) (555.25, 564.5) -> -0.5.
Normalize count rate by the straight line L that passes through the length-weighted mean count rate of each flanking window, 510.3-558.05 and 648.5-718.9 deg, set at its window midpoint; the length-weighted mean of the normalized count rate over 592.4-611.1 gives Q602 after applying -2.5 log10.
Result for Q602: 0.06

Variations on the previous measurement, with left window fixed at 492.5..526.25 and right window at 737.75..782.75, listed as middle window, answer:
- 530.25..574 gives -0.06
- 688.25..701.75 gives -0.09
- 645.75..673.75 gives 0.09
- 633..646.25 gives 0.09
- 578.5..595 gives -0.04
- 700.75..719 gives 0.00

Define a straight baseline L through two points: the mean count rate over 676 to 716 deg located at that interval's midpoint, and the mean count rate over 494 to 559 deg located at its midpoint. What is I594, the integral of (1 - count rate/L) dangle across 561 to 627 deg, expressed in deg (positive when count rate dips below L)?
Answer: 3.1 deg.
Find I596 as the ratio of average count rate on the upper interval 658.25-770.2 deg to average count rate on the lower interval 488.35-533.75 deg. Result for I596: 1.1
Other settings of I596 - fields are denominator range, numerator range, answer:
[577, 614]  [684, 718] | 1.12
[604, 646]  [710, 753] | 1.12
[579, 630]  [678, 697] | 1.23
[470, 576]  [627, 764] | 1.07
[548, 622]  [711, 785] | 1.07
